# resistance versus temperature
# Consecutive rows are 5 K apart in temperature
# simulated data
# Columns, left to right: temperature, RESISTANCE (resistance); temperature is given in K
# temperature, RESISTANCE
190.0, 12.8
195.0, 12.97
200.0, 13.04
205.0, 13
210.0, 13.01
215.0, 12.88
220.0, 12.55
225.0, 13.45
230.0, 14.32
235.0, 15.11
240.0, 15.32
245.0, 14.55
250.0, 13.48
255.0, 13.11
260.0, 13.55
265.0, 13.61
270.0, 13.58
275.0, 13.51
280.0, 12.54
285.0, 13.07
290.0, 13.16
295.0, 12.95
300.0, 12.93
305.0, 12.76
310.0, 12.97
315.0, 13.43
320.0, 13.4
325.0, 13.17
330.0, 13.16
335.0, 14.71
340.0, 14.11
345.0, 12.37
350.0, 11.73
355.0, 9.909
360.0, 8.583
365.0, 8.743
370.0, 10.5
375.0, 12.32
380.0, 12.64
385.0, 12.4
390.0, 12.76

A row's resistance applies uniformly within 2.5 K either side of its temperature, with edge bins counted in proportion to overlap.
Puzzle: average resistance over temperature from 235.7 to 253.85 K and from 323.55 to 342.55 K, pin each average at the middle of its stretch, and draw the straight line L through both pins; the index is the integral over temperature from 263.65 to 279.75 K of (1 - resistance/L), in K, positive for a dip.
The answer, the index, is 0.9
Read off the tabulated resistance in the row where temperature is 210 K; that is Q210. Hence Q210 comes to 13.01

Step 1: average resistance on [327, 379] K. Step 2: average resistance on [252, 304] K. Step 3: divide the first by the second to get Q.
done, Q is 0.88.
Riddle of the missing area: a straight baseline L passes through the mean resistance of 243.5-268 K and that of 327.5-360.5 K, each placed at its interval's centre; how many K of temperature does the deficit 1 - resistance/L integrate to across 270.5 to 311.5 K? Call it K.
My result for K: 0.2 K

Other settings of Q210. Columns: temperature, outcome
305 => 12.76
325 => 13.17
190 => 12.8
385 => 12.4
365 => 8.743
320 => 13.4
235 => 15.11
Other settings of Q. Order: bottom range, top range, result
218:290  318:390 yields 0.88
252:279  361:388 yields 0.83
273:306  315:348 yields 1.04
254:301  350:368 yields 0.72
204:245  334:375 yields 0.82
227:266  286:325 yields 0.93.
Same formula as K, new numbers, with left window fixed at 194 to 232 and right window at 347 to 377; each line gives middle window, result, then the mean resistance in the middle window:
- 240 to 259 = -2.2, 13.9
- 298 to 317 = -2.8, 13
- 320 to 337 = -4.2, 13.6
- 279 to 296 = -1.8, 13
